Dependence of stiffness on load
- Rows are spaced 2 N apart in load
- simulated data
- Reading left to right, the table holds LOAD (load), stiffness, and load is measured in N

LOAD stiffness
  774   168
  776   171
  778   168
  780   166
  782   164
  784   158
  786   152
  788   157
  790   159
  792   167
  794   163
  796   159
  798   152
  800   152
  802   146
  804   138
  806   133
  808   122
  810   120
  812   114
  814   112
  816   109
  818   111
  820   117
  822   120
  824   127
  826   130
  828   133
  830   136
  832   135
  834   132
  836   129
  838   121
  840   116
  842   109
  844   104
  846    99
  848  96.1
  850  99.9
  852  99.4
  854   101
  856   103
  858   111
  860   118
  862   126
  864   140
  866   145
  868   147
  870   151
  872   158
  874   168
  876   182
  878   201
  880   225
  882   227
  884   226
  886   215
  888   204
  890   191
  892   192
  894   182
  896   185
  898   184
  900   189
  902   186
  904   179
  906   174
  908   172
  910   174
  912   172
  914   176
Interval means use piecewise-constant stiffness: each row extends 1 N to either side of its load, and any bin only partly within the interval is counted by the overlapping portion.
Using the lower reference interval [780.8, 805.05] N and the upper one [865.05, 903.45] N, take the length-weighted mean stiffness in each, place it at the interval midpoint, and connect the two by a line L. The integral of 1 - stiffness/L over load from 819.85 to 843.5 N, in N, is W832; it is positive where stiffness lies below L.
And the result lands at 6.1 N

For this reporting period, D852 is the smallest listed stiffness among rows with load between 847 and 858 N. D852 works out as 96.1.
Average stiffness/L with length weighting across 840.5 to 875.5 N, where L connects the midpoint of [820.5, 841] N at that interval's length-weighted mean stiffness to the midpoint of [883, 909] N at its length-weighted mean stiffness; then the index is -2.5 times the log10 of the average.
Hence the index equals 0.25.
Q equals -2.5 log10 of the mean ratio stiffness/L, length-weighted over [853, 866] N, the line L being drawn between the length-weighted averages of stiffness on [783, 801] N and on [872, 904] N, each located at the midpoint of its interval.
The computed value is 0.48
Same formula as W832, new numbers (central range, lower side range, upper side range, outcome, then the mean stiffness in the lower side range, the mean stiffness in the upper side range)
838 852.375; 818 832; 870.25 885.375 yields 4.5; 127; 196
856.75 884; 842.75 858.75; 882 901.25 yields -2.5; 102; 198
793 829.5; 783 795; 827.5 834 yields 3.8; 159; 134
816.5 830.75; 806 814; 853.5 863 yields -0.8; 120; 112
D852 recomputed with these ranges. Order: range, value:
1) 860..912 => 118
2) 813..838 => 109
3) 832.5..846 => 99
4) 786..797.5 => 152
